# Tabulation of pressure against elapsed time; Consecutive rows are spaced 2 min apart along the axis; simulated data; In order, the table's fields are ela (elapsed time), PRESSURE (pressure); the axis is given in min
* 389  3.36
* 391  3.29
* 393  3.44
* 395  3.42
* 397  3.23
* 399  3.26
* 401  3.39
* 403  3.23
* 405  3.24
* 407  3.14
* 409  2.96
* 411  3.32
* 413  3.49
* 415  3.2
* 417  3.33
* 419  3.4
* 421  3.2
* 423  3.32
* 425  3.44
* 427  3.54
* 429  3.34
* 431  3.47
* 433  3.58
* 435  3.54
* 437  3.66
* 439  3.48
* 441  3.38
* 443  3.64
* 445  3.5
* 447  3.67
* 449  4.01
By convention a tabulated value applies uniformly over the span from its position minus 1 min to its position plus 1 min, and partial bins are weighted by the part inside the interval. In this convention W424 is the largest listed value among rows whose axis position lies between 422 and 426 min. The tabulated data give 3.44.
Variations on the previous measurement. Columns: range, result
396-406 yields 3.39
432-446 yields 3.66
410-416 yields 3.49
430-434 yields 3.58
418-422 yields 3.4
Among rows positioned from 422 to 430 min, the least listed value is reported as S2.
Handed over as 3.32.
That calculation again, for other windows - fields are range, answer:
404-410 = 2.96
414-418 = 3.2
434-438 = 3.54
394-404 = 3.23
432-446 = 3.38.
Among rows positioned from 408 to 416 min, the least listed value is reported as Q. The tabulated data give 2.96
